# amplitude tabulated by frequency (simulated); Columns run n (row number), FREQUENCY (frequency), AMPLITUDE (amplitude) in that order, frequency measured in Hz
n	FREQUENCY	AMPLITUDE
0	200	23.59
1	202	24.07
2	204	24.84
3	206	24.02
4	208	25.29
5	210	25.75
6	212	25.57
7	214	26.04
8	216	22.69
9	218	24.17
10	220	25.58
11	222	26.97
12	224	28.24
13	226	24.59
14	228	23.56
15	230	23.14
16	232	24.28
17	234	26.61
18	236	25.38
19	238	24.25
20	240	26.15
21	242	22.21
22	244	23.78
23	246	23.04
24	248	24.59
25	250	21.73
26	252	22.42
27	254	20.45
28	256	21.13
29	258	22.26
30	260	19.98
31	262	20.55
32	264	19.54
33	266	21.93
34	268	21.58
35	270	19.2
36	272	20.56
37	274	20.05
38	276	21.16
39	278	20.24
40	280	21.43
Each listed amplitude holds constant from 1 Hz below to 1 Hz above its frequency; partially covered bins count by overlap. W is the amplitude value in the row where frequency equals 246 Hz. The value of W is 23.04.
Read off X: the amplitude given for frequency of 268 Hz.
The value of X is 21.58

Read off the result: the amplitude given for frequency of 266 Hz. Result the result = 21.93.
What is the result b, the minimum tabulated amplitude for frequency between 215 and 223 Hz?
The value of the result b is 22.69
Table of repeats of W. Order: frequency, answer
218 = 24.17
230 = 23.14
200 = 23.59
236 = 25.38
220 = 25.58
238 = 24.25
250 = 21.73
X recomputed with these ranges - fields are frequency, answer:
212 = 25.57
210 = 25.75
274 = 20.05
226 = 24.59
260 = 19.98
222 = 26.97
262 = 20.55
